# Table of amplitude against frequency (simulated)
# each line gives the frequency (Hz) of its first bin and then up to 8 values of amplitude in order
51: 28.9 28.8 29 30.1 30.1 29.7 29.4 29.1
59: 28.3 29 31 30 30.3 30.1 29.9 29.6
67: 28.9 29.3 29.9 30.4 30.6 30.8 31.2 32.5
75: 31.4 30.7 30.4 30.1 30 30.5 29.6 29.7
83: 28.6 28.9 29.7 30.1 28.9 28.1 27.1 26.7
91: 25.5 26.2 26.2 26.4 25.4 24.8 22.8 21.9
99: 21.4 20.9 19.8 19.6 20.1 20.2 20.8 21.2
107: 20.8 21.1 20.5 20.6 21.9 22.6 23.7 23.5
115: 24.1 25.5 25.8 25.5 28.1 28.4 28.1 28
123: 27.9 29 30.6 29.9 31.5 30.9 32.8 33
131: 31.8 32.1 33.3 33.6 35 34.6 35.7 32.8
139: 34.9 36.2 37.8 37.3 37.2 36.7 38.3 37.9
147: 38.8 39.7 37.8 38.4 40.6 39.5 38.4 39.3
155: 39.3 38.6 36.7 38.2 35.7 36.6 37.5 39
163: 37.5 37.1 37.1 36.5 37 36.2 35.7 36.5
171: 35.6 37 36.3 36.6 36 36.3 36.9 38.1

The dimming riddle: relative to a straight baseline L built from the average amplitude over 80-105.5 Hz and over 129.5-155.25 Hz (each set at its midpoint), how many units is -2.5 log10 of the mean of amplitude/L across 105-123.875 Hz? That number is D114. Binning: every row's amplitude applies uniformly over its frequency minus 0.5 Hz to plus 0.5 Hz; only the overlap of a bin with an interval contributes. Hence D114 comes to 0.239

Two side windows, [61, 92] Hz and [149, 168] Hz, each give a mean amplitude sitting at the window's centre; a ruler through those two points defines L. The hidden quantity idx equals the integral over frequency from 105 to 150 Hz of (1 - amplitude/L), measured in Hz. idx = 5.9 Hz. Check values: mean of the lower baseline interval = 29.6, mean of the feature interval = 30.4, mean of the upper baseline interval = 37.9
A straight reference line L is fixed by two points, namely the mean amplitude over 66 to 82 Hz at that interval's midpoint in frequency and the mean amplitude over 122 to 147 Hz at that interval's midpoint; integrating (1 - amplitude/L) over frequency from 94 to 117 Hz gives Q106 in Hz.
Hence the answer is 7.2 Hz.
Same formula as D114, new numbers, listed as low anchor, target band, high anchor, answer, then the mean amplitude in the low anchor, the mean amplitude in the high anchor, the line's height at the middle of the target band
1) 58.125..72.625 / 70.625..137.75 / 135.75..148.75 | 0.22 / 29.9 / 36.8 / 33.4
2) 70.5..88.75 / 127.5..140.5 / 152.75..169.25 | 0.04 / 30.1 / 37.4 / 35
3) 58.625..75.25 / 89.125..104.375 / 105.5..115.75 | 0.06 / 30.2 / 22.1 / 24.7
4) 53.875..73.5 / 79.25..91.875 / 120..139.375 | 0.07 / 29.9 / 31.8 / 30.5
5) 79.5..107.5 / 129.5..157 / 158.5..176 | -0.11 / 25.1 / 36.7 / 32.9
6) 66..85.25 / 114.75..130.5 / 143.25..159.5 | 0.22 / 30.2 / 38.4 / 35.2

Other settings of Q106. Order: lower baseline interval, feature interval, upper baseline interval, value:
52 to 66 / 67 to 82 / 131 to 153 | 0.24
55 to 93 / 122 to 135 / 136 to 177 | 1.21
